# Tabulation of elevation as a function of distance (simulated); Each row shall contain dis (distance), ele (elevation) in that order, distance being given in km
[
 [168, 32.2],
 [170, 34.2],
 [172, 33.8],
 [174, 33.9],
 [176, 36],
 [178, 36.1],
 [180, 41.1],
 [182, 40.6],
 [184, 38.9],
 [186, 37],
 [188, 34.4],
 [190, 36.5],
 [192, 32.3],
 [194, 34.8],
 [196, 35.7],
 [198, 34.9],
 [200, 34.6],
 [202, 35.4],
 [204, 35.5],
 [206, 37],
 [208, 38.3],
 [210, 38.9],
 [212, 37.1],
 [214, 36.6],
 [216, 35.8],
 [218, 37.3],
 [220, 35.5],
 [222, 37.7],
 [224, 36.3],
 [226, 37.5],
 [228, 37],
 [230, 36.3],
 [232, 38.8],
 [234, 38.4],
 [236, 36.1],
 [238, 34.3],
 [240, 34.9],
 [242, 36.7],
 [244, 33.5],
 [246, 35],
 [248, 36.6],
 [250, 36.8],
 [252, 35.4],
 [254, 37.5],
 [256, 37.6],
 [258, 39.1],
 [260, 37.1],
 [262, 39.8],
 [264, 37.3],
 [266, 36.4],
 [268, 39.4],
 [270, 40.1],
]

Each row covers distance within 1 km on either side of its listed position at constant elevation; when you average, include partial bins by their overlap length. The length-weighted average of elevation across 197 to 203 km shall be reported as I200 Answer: 35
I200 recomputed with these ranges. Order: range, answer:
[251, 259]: 37.4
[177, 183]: 39.3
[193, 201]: 35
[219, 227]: 36.8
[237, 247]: 34.9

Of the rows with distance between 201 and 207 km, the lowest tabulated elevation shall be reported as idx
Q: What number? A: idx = 35.4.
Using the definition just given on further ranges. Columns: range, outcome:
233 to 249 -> 33.5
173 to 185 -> 33.9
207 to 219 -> 35.8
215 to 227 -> 35.5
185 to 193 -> 32.3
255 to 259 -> 37.6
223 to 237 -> 36.1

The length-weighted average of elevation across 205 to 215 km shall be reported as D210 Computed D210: 37.6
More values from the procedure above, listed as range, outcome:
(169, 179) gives 34.8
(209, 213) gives 38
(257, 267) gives 37.9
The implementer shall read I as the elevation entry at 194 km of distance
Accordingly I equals 34.8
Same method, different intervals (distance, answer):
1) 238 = 34.3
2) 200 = 34.6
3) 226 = 37.5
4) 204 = 35.5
